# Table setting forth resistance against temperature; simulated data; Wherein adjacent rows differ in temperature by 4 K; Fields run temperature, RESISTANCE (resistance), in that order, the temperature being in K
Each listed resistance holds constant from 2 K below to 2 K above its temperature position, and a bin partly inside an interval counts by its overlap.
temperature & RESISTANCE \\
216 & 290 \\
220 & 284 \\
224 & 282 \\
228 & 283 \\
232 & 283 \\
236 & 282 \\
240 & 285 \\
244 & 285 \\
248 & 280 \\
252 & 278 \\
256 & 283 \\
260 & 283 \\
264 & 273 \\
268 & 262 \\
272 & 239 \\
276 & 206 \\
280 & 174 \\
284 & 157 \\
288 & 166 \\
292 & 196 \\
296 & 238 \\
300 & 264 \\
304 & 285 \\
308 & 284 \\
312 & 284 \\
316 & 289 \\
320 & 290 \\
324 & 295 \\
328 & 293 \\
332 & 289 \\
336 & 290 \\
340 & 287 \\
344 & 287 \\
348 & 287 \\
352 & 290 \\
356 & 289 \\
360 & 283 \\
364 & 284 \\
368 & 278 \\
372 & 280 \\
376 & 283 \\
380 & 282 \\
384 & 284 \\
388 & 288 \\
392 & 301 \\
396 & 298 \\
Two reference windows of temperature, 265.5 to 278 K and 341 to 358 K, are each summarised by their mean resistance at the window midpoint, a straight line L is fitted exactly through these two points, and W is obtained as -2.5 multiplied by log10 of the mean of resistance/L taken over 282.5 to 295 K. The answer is 0.36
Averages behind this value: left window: 237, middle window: 179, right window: 288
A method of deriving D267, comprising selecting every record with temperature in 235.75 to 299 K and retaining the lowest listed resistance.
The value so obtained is 157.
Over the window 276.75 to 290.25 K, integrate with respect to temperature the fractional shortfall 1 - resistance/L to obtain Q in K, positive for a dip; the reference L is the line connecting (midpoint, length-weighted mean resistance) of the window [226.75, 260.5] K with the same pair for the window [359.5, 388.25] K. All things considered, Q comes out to 5.4 K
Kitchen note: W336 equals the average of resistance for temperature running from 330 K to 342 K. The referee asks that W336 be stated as 289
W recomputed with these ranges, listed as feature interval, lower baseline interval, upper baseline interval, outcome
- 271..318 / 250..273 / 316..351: 0.21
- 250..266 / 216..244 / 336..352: 0.02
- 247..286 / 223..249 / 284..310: 0.07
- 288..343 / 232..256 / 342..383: 0.05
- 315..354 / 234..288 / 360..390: -0.07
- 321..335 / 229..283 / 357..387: -0.07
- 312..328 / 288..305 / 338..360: -0.13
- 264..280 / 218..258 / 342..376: 0.21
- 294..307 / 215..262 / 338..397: 0.08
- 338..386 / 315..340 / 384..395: 0.03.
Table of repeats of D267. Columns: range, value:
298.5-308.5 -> 264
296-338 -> 238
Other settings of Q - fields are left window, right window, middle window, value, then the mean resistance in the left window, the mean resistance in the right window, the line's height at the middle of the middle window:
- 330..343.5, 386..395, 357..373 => 0.5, 288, 295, 292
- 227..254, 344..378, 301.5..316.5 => -0.1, 282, 284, 283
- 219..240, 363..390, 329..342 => -0.3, 283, 283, 283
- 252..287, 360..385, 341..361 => -1.1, 235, 282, 272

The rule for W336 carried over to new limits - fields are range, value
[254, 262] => 283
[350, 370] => 285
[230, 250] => 283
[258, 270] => 273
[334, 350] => 288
